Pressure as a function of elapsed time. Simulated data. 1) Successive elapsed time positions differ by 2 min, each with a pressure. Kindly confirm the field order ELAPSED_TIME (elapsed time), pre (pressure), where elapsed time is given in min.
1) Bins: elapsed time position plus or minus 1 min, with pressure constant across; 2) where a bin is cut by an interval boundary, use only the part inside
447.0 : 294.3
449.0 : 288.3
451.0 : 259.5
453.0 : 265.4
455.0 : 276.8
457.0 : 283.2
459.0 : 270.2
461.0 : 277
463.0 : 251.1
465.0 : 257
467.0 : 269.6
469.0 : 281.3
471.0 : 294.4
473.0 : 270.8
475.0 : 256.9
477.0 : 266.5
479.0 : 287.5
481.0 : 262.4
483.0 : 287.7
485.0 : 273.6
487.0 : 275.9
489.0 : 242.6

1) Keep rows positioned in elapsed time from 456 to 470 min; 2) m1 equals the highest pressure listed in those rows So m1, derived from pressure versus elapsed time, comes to 283.2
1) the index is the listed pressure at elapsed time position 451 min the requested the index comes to 259.5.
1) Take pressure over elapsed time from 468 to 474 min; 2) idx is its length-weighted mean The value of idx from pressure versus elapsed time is 282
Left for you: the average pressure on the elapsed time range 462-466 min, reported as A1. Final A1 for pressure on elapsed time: 254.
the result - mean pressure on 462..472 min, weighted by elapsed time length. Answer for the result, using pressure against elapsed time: 271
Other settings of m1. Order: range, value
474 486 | 287.7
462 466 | 257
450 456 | 276.8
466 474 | 294.4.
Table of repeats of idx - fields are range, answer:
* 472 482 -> 269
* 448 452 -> 274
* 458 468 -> 265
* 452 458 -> 275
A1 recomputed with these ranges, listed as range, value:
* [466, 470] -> 275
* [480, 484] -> 275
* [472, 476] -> 264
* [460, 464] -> 264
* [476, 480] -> 277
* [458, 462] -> 274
